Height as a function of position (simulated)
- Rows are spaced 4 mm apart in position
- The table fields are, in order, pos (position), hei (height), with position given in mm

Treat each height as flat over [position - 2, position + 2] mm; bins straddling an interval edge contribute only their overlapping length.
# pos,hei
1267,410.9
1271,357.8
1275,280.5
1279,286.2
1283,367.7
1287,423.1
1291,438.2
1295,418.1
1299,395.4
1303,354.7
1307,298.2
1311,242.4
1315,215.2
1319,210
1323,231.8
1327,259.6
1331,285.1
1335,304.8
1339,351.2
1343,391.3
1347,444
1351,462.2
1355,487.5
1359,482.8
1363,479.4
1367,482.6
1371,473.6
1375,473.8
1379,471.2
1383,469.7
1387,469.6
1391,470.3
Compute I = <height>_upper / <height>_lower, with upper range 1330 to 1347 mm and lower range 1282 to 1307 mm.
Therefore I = 0.89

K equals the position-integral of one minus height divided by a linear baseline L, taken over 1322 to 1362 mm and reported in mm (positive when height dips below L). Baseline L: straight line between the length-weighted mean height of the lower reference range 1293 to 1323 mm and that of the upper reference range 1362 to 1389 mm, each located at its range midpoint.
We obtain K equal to 1.7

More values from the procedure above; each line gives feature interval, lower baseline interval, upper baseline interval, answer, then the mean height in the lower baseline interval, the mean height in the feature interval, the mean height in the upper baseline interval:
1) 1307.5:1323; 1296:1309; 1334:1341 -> 5.2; 355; 231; 331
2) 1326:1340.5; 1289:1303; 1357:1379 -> 4.7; 408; 301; 478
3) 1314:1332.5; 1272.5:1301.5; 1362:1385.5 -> 7.8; 372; 240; 475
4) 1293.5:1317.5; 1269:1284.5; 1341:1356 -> 3.3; 322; 316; 444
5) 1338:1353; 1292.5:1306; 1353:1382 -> 1.1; 384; 416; 478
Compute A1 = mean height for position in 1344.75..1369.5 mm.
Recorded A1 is 472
